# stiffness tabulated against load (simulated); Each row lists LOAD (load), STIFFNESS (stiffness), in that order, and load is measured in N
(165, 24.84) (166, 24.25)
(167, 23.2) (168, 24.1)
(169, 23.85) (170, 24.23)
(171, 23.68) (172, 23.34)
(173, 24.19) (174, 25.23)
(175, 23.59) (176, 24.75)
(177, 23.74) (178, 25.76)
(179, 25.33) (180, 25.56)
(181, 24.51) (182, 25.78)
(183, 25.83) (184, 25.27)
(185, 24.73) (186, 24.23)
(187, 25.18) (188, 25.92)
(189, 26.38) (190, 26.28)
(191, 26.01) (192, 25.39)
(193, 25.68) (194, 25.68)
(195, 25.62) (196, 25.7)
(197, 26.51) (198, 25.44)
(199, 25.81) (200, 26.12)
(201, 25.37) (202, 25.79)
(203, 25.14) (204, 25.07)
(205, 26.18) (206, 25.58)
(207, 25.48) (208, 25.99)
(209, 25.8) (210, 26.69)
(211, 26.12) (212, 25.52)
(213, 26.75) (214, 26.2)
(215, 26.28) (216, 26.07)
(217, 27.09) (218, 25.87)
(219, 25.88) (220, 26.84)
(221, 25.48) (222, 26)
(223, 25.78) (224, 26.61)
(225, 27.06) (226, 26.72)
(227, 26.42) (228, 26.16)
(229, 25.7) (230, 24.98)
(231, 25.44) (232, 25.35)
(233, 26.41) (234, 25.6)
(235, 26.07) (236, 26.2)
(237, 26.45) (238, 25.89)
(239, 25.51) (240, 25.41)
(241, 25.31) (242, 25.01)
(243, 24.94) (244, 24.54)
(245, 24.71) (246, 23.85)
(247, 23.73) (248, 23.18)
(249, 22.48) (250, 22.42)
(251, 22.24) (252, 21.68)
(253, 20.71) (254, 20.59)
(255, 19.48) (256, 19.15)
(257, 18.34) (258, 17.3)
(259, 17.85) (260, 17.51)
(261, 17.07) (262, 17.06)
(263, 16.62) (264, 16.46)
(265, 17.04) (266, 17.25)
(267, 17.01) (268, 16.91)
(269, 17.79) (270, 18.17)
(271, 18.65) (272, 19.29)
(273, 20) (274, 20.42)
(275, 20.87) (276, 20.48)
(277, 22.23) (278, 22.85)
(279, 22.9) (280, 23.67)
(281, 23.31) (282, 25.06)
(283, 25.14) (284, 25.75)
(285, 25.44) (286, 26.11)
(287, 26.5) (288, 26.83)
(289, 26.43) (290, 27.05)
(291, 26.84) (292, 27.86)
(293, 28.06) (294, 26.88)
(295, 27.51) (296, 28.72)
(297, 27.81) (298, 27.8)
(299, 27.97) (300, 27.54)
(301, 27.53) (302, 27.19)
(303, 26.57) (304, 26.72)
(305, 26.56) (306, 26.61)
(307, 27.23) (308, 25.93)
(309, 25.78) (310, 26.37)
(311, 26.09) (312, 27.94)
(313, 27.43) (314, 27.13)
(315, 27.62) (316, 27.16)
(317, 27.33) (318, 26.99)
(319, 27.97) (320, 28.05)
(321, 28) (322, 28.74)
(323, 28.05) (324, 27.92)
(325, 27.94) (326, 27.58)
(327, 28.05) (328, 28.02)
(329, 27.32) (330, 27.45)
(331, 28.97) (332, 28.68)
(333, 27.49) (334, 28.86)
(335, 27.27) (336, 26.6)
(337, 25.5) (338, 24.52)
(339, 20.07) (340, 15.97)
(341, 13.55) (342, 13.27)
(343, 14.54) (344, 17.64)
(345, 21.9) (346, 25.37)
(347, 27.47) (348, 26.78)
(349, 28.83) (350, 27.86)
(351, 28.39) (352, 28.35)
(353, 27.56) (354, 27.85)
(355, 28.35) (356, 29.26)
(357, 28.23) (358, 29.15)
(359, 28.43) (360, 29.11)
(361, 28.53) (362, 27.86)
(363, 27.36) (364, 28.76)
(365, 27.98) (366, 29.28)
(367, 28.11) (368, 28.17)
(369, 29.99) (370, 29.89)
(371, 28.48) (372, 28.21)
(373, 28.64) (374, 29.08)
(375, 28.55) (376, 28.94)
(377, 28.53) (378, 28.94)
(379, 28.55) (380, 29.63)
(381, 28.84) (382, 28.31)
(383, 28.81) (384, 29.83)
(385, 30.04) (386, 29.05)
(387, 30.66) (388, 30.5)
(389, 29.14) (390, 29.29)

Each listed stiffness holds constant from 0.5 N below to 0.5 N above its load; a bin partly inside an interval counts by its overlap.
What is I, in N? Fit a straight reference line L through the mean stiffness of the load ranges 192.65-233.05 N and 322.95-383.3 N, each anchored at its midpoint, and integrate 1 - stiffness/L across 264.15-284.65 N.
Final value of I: 4.4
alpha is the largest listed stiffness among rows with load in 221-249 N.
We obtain 27.06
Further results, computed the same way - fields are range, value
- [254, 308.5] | 28.72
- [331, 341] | 28.97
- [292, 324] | 28.74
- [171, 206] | 26.51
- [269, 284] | 25.75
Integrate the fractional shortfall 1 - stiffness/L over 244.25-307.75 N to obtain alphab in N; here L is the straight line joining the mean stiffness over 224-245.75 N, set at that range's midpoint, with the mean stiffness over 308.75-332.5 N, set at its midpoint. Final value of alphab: 9.0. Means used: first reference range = 25.7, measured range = 22.9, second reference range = 27.6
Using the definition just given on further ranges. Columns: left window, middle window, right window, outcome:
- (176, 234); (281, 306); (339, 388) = -0.36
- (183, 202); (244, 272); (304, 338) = 7.35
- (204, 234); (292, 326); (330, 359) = -2.75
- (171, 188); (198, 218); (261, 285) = -2.15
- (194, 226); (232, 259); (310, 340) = 3.11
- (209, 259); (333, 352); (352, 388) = 3.17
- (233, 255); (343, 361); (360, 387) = 0.81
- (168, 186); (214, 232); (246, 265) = -3.62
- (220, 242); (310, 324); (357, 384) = 0.05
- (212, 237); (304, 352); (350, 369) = 3.54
